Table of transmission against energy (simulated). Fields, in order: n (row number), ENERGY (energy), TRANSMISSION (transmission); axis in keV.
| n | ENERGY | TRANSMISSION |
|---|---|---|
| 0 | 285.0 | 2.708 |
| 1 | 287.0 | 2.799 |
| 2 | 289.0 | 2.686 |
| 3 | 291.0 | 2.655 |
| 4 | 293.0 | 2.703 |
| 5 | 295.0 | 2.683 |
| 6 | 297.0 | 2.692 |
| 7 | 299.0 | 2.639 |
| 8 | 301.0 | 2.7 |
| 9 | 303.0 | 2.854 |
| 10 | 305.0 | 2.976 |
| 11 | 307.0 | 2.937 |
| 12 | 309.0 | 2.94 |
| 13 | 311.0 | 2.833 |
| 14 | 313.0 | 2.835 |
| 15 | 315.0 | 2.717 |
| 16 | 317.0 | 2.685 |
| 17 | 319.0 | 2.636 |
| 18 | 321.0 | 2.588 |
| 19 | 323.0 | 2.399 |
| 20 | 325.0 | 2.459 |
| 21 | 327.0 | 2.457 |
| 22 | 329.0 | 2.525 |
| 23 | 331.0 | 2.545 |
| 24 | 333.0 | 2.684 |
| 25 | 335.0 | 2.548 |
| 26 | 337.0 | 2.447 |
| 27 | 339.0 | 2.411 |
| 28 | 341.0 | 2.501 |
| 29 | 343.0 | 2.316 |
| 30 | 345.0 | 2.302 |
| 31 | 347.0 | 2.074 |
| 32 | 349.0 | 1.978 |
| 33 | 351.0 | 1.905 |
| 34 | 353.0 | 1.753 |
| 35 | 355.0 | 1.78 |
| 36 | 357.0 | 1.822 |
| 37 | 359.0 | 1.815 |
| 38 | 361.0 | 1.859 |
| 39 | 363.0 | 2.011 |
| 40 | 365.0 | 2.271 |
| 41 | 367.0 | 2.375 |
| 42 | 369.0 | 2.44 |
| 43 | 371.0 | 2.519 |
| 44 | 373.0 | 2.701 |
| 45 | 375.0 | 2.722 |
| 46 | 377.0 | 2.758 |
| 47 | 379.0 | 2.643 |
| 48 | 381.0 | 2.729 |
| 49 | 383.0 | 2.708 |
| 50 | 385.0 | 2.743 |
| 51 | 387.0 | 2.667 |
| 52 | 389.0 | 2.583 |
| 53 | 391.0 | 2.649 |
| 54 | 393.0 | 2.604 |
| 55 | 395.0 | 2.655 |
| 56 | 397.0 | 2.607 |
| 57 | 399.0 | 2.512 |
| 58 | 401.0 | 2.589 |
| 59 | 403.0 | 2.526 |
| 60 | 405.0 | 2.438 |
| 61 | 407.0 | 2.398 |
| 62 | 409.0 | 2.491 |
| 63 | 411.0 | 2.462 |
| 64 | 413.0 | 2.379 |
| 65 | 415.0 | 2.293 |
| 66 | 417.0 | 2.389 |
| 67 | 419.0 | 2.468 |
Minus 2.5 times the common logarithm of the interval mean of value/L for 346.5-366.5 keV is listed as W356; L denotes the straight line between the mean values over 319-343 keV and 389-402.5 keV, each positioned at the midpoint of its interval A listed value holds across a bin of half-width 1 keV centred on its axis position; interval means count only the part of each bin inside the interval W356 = 0.30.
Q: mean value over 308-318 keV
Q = 2.8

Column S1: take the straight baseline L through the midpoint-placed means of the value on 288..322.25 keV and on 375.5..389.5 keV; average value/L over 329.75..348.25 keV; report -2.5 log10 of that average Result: 0.129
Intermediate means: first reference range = 2.75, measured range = 2.42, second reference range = 2.7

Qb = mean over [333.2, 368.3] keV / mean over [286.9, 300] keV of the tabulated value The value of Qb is 0.80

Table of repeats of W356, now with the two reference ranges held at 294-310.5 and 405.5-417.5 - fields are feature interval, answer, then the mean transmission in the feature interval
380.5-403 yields -0.07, 2.63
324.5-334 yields 0.07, 2.54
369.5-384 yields -0.06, 2.67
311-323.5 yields 0.03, 2.67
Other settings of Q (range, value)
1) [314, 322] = 2.66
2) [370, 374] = 2.61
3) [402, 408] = 2.45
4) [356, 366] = 1.96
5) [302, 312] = 2.91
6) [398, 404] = 2.54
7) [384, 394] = 2.65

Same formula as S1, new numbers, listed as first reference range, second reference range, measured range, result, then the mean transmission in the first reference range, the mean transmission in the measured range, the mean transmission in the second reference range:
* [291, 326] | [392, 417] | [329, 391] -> 0.10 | 2.72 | 2.36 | 2.49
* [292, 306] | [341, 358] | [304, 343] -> -0.10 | 2.75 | 2.63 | 2.02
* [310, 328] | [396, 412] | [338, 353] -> 0.18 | 2.62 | 2.18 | 2.5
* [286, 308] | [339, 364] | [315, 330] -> -0.06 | 2.76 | 2.55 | 2.03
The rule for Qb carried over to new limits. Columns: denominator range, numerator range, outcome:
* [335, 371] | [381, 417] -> 1.19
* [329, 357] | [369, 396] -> 1.19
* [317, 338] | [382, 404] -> 1.03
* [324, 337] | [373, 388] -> 1.07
